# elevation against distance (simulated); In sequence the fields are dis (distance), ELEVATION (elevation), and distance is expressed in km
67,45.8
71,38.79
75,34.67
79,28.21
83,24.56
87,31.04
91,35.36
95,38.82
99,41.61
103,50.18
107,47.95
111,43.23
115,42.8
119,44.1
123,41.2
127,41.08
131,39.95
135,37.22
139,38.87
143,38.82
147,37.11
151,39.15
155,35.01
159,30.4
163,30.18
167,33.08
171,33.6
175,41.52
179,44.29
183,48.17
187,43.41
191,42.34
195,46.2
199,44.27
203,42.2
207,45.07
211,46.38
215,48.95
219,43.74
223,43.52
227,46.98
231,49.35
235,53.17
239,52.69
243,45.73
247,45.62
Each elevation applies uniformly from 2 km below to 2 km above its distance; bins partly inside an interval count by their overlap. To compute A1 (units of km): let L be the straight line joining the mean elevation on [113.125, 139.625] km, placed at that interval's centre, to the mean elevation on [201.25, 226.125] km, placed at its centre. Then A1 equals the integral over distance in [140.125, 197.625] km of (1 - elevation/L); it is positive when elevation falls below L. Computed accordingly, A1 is 5.5 km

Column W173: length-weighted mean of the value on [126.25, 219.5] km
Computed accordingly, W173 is 40.4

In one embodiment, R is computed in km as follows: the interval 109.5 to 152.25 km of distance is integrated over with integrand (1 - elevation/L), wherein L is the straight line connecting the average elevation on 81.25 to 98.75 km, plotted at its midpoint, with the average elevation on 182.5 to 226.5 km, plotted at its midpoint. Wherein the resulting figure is -3.26 km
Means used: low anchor 33.5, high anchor 44.9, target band 40.3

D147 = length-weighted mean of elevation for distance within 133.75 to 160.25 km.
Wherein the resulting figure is 36.8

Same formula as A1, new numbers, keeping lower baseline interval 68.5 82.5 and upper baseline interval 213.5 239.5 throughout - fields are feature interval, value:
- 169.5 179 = 0.8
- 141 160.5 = 2.1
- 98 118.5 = -4.9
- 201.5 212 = 0.4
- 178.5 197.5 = -0.3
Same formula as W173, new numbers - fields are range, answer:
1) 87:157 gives 40.5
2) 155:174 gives 32.7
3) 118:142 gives 40.2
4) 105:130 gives 43.3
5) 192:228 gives 45.1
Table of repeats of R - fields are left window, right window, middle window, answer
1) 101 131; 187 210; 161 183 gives 3.2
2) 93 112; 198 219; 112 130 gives 0.9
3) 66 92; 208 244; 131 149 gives 0.6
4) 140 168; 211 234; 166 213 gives -1.8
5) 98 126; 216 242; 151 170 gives 5.4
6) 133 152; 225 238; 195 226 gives 1.4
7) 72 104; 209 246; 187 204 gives 0.4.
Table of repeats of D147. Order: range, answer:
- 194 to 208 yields 44.3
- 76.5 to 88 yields 28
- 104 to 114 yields 45.8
